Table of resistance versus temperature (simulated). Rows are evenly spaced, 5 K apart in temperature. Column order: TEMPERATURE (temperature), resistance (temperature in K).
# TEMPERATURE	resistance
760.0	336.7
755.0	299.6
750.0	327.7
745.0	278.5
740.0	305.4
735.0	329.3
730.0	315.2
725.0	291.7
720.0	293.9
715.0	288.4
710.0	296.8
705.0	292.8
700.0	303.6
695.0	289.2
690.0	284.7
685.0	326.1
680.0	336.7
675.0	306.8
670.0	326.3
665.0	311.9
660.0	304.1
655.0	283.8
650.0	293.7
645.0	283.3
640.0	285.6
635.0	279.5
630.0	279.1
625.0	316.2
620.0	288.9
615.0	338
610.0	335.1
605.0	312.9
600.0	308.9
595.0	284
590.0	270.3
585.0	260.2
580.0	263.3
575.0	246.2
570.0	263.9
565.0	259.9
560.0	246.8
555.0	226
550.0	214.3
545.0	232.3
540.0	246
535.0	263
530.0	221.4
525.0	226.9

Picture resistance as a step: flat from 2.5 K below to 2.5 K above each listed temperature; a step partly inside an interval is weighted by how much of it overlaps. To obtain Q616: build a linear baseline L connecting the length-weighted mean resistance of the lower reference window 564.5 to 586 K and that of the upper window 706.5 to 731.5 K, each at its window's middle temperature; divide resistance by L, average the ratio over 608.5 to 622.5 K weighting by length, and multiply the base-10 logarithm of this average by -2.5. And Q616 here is -0.187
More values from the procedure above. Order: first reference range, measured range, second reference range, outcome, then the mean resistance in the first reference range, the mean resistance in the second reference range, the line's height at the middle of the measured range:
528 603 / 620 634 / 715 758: -0.08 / 254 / 305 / 272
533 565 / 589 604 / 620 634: -0.07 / 239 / 294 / 273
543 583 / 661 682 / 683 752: -0.12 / 244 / 301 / 284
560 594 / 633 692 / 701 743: -0.06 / 261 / 301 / 285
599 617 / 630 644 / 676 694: 0.14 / 325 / 313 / 320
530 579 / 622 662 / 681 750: -0.06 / 244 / 301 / 275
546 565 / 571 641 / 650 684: -0.08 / 233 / 311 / 268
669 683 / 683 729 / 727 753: 0.07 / 323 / 311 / 317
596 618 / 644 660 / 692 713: 0.07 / 320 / 295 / 308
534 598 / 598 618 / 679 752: -0.21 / 252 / 303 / 267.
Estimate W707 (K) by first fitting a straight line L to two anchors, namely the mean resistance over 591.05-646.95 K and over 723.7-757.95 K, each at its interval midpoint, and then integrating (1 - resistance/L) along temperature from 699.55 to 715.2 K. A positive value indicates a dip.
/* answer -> 0.5 K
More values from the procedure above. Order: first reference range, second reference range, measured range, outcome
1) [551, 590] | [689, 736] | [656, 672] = -1.62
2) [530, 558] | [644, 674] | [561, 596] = -0.99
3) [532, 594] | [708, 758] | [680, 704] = -1.16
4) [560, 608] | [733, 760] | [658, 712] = -2.00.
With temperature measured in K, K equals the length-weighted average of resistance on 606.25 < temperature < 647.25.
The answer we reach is 301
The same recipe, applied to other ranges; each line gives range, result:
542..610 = 263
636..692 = 303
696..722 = 295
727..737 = 320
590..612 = 305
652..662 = 293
